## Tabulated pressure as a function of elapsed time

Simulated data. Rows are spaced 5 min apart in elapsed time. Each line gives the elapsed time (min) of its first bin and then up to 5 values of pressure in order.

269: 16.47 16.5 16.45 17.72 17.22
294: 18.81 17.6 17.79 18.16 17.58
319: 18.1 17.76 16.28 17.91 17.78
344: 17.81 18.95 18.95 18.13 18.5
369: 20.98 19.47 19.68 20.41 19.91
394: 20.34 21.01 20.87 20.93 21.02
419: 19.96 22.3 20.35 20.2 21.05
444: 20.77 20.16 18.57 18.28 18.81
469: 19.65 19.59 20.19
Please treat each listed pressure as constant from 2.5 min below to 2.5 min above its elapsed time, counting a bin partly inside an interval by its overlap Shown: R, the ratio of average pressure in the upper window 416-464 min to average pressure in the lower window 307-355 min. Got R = 1.12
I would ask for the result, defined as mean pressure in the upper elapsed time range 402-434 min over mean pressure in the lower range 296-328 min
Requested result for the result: 1.2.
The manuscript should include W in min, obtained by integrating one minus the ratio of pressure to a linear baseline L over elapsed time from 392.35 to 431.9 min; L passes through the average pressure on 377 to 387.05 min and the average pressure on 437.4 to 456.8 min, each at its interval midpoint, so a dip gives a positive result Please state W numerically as -1.6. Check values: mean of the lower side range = 20.1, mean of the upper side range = 20.1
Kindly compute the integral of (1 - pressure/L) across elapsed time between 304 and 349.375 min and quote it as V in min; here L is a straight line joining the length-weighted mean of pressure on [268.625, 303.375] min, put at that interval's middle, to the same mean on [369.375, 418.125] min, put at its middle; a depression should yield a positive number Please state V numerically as 1.8 min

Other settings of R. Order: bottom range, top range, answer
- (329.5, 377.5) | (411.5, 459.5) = 1.09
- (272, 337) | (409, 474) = 1.15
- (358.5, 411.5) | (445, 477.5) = 0.96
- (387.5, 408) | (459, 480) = 0.94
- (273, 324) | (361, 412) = 1.15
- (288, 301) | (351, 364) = 1.03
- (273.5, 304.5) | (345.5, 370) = 1.08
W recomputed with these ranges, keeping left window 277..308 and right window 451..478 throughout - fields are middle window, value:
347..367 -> -0.6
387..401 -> -1.5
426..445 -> -1.8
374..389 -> -1.3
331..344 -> 0.2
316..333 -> 0.5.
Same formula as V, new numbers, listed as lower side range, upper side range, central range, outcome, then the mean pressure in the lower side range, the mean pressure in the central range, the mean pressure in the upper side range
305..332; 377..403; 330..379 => 0.7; 17.6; 18.7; 20.3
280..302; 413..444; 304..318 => 0.2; 17.7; 17.9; 20.8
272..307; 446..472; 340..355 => -0.3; 17.5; 18.5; 19.1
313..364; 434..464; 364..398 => -2.6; 18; 20.1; 19.7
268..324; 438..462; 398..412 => -1.4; 17.5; 20.9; 19.7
